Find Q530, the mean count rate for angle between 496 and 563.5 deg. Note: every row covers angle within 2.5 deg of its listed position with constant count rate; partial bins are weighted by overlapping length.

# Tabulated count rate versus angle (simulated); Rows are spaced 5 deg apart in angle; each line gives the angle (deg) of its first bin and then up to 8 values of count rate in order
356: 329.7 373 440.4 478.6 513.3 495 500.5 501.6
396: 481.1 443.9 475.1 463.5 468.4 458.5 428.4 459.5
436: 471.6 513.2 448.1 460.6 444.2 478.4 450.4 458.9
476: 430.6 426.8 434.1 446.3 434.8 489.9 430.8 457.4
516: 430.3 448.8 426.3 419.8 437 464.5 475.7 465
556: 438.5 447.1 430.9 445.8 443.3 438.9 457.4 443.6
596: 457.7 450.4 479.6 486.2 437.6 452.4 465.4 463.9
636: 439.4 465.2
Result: 448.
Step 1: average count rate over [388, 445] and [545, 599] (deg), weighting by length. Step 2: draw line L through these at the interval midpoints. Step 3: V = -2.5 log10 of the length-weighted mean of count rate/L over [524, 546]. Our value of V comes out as 0.03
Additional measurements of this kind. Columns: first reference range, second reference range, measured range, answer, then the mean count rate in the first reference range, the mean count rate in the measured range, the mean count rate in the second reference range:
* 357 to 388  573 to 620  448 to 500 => 0.02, 460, 448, 455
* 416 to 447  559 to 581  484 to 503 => 0.01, 464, 451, 441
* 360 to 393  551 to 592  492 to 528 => 0.02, 476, 446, 445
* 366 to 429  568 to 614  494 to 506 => 0.02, 474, 457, 455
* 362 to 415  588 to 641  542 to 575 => 0.03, 476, 451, 458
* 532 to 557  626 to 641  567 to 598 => 0.02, 455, 447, 456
